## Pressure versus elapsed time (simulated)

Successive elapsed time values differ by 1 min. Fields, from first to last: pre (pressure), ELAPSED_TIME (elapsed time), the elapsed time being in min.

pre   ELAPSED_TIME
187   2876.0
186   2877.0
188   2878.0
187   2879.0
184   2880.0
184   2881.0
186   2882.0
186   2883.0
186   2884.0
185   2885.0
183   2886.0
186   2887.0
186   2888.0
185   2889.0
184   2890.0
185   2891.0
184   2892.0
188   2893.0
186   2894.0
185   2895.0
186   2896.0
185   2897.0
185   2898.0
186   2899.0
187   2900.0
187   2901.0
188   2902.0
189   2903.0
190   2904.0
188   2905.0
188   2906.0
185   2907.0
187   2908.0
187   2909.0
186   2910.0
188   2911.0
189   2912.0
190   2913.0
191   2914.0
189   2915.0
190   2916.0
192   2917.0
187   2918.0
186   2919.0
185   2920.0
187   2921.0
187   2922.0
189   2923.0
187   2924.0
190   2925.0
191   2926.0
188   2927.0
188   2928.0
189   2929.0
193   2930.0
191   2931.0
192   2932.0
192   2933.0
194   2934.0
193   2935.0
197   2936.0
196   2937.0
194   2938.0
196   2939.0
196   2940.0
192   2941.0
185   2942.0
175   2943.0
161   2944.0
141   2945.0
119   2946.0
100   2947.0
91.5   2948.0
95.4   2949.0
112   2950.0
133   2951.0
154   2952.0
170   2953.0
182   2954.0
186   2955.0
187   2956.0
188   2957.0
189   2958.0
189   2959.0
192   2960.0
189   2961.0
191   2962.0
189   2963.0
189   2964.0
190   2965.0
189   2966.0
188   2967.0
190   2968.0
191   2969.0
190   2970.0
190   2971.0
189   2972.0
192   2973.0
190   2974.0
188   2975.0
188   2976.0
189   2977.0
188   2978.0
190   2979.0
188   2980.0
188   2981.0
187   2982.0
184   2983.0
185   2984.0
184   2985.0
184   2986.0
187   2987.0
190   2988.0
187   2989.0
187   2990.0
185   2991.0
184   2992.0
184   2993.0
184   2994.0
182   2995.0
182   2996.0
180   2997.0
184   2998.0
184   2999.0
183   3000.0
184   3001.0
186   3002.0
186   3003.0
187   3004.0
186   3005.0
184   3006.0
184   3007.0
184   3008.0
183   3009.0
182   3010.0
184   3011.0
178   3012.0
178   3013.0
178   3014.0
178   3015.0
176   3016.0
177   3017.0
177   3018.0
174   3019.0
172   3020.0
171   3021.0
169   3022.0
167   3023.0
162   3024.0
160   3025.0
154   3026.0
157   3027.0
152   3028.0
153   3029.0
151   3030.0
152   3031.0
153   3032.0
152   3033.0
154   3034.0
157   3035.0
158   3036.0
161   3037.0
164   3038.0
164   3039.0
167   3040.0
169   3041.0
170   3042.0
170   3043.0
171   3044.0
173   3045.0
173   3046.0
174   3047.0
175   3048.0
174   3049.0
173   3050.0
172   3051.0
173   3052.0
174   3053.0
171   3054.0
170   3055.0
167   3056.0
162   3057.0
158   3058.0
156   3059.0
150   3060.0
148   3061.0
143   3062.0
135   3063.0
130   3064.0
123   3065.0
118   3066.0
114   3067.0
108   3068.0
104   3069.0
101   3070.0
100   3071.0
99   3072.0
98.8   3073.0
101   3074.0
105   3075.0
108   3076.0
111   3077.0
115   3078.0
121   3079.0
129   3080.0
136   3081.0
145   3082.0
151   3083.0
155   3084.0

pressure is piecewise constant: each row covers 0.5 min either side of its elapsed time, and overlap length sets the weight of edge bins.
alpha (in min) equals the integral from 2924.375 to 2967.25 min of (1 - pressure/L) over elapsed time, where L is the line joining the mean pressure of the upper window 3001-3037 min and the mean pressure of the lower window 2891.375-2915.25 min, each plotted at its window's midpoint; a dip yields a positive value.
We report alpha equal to 1.3 min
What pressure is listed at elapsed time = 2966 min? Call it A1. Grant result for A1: 189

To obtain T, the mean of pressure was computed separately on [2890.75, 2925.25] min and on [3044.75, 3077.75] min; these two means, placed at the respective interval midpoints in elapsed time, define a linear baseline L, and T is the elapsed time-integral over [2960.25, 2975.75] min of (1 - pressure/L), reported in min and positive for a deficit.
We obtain -1.9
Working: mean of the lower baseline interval 187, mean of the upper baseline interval 140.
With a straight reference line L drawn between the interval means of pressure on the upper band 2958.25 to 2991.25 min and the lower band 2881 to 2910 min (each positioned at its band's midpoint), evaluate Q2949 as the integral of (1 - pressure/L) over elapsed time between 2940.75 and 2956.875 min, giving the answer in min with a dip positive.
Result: 3.3 min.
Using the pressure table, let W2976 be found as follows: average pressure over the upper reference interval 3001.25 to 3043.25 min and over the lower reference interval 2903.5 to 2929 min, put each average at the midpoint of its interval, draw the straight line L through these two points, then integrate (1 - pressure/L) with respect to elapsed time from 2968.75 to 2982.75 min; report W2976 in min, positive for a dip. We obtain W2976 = -0.9 min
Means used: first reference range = 188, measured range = 189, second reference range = 170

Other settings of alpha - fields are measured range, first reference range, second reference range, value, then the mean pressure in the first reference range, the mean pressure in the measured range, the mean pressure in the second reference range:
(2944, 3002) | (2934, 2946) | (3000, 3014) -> 1.76 min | 182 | 177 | 183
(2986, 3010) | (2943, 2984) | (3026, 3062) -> -2.21 min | 174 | 185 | 163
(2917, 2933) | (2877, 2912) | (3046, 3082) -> -1.03 min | 186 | 189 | 138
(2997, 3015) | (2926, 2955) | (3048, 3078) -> -3.74 min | 169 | 183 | 136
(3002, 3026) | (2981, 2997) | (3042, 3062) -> 0.13 min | 185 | 177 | 167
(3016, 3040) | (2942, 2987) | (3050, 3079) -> -2.18 min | 174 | 162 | 133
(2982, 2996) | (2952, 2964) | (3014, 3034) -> -0.80 min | 185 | 185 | 164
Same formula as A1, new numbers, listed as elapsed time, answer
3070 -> 101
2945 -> 141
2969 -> 191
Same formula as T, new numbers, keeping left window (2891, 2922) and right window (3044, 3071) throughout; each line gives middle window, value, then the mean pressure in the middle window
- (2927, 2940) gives -0.88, 193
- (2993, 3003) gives -1.13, 183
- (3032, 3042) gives -0.36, 161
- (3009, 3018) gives -1.01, 179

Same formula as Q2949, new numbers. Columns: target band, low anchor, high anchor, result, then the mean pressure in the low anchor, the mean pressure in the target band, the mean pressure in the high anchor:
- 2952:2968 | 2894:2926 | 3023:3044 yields -0.9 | 188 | 186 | 159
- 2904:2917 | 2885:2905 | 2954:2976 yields -0.1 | 186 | 188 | 189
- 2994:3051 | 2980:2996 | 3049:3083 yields -3.2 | 185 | 172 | 135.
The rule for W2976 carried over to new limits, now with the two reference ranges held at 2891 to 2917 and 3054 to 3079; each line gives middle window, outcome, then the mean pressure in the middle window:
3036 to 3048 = -2.88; 169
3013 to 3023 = -2.04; 174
